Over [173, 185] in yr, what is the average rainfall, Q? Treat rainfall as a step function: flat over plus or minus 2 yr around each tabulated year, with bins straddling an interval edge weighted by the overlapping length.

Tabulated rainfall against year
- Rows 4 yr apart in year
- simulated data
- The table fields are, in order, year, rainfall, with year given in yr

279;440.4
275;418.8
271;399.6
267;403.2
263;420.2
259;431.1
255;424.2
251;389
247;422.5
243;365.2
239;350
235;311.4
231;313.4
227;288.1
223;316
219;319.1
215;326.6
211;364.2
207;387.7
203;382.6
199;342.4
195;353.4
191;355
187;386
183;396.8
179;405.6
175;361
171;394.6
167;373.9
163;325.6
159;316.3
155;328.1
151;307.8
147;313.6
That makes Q 388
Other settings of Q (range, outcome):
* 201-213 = 378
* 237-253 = 382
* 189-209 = 364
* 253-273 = 416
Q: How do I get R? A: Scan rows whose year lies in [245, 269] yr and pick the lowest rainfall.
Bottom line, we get 389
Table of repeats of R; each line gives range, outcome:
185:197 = 353.4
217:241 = 288.1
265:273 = 399.6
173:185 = 361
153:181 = 316.3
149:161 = 307.8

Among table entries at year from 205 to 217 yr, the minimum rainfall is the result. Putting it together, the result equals 326.6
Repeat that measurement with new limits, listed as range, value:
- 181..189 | 386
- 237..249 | 350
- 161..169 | 325.6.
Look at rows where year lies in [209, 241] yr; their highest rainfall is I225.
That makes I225 364.2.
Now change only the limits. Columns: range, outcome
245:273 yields 431.1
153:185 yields 405.6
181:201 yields 396.8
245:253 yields 422.5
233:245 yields 365.2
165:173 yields 394.6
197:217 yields 387.7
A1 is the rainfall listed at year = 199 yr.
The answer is 342.4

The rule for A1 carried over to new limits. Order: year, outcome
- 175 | 361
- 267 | 403.2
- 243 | 365.2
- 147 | 313.6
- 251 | 389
